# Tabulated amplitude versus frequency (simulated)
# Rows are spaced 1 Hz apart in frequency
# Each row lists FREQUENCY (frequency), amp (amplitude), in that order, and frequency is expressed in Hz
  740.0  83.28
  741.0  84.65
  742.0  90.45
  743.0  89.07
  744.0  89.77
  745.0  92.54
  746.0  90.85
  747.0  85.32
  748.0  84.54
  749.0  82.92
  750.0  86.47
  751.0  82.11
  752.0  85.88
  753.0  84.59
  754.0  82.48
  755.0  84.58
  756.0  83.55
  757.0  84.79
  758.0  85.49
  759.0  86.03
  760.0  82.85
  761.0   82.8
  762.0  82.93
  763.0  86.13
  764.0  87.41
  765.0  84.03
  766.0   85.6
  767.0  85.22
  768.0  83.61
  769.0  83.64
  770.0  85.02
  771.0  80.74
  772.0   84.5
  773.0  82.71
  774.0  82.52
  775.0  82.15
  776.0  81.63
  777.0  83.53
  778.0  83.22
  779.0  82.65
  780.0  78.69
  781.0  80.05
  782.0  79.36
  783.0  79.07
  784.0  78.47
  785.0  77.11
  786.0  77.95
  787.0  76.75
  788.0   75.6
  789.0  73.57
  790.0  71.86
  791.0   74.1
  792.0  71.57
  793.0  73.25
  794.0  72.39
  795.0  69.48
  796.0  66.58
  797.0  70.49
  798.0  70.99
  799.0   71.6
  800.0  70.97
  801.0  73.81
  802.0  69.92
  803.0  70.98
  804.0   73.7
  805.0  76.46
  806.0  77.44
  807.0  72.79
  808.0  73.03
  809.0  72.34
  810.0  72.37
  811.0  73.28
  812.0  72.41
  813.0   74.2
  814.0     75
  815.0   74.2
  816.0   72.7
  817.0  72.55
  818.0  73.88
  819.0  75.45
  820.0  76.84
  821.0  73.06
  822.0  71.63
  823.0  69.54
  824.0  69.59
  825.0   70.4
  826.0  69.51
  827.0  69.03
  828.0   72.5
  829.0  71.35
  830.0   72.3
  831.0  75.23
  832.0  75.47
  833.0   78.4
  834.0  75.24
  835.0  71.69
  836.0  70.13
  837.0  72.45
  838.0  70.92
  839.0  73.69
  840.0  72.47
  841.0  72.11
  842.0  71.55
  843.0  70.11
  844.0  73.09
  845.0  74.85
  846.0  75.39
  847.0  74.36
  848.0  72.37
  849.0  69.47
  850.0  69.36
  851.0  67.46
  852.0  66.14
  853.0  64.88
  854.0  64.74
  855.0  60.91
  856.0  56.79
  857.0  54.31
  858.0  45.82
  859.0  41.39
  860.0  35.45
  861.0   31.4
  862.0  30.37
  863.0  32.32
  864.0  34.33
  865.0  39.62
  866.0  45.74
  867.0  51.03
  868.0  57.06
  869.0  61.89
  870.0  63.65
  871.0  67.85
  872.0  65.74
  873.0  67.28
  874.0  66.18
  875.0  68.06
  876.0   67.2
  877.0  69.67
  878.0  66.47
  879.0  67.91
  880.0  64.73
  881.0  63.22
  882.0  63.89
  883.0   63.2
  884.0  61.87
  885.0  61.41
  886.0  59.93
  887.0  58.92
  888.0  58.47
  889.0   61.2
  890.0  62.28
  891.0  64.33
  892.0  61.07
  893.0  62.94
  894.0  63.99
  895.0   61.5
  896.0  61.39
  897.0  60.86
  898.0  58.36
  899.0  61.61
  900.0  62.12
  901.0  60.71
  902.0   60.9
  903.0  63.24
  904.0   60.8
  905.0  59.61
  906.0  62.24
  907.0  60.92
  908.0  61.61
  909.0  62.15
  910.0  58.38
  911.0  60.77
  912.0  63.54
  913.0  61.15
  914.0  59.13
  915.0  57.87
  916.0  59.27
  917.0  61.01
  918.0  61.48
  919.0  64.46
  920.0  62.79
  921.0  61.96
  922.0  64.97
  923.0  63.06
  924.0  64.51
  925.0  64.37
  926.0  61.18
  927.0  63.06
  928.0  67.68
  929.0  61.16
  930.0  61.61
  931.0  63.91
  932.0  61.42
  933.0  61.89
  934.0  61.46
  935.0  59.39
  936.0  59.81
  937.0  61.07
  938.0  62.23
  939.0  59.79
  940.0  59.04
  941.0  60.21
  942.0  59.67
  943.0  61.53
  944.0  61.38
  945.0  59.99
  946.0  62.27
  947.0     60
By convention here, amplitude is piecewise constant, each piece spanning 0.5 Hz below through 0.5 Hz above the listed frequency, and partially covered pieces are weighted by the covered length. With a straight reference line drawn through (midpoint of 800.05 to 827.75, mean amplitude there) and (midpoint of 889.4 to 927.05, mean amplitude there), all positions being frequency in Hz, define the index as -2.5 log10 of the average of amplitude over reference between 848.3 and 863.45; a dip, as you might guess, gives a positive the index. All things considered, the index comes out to 0.27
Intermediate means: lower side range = 72.8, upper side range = 61.7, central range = 53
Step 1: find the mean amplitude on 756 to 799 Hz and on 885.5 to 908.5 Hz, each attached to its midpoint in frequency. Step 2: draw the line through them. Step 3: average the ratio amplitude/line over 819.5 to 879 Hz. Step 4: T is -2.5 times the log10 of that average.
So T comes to 0.07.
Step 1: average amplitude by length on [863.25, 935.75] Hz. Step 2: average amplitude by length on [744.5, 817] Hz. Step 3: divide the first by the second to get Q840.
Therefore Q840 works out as 0.8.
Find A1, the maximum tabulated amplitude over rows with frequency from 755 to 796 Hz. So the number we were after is 87.41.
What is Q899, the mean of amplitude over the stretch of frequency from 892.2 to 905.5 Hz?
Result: 61.4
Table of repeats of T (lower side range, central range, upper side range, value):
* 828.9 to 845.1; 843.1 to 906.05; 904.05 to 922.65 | 0.12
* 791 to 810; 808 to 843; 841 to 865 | -0.12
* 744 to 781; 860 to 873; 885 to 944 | 0.37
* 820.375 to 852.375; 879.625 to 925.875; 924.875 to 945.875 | 0.06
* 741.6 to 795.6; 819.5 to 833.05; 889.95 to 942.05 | 0.03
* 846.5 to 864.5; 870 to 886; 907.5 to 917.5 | -0.16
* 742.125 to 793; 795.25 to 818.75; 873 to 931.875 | 0.06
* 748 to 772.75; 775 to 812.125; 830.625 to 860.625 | 0.04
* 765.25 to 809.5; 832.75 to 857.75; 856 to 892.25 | -0.10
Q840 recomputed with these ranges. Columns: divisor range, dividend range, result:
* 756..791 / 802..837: 0.89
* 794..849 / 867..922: 0.86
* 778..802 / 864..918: 0.82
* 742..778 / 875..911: 0.73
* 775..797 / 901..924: 0.80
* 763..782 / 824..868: 0.76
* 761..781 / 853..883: 0.67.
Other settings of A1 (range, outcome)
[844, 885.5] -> 75.39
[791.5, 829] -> 77.44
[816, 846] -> 78.4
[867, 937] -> 69.67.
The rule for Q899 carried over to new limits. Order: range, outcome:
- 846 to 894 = 59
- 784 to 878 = 67.6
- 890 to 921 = 61.4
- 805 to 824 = 73.5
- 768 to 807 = 76.7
